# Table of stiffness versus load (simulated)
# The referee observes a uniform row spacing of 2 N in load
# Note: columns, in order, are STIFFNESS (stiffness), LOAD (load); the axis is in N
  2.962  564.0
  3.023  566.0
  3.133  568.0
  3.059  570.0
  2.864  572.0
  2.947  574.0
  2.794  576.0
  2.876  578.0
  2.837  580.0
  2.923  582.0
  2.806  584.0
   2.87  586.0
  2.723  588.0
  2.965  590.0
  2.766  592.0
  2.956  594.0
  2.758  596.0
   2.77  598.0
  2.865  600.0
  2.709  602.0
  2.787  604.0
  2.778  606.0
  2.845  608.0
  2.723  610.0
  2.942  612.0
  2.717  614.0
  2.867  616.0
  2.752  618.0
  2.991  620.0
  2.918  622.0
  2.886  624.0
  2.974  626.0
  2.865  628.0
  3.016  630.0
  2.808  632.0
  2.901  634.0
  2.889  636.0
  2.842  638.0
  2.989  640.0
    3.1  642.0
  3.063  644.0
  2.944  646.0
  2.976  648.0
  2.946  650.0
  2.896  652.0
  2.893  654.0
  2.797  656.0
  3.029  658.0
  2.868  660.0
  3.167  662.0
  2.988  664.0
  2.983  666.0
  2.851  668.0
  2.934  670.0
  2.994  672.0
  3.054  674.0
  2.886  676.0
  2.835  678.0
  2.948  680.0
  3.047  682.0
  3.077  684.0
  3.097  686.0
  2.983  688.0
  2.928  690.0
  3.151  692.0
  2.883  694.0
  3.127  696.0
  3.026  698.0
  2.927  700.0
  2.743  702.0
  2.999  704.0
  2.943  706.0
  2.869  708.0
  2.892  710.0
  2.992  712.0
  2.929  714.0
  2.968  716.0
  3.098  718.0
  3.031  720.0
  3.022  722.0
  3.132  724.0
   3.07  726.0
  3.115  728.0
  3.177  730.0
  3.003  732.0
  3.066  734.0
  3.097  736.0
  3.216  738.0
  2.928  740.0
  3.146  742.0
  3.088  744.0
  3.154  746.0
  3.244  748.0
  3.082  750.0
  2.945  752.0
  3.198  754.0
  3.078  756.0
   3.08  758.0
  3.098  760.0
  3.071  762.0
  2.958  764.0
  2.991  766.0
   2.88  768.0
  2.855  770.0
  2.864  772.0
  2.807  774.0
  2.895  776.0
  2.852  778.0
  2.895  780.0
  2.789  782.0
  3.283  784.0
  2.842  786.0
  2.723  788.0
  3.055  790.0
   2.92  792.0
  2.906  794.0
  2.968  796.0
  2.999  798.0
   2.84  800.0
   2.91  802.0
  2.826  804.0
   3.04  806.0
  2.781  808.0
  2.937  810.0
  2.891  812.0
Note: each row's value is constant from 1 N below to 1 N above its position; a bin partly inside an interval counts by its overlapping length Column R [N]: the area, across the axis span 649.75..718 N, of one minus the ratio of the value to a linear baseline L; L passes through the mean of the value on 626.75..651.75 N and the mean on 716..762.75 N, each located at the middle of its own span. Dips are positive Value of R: 1.05 N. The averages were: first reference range 2.94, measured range 2.96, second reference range 3.09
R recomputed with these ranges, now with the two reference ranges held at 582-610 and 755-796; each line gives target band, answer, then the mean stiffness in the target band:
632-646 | -0.5 N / 2.95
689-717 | -0.6 N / 2.96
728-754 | -1.6 N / 3.1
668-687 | -0.7 N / 2.98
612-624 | -0.1 N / 2.86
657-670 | -0.5 N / 2.98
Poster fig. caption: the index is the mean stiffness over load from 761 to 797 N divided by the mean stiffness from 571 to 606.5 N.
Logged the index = 1.0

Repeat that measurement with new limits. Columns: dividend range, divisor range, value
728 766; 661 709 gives 1.04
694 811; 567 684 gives 1.03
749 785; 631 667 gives 1.01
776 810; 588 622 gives 1.03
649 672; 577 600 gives 1.04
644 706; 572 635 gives 1.04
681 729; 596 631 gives 1.06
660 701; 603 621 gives 1.06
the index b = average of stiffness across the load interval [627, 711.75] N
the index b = 2.96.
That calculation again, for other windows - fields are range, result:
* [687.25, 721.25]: 2.97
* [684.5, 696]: 3.02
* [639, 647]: 3.02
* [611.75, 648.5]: 2.92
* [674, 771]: 3.02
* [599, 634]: 2.85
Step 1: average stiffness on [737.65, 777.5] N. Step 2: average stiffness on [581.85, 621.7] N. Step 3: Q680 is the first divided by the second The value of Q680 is 1.07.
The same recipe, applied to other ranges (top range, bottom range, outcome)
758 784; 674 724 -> 0.98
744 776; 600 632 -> 1.06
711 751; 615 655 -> 1.05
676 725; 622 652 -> 1.01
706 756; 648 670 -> 1.04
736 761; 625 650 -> 1.05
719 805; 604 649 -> 1.04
